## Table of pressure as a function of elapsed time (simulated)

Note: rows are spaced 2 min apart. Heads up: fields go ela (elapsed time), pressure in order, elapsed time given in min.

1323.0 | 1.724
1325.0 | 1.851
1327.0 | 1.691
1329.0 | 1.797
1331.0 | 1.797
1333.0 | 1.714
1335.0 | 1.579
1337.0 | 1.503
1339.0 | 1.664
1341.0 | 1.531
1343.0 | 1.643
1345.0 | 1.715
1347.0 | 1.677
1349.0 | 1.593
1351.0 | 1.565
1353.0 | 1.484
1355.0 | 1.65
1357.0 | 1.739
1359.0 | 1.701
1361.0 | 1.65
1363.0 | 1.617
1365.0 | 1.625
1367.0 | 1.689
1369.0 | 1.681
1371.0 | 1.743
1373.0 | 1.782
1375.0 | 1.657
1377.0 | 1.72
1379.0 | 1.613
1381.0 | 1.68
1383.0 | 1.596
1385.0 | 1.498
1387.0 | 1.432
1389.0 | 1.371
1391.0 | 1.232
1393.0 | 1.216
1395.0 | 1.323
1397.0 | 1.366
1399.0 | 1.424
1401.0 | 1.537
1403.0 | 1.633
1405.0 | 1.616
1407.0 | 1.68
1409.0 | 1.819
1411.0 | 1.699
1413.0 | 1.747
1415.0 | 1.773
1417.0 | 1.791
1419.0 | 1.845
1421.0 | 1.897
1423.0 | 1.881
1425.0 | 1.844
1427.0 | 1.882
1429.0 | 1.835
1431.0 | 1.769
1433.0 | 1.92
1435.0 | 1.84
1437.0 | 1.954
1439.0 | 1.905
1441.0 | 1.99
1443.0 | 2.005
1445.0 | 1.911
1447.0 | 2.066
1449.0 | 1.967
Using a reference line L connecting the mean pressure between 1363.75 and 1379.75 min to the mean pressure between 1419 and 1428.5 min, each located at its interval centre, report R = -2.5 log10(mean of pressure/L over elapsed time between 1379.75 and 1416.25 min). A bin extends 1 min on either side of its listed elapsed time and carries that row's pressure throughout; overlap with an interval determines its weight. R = 0.16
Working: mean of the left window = 1.69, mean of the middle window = 1.54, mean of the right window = 1.87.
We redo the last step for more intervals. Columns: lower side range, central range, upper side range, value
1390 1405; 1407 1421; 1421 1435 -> -0.08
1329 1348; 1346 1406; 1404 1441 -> 0.10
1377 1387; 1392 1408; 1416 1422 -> 0.17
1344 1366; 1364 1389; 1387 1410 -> -0.05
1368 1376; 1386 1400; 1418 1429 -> 0.31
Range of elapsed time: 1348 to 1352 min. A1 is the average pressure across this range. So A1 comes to 1.58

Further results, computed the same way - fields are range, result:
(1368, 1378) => 1.72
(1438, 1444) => 1.97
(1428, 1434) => 1.84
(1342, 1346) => 1.68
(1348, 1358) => 1.61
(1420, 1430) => 1.87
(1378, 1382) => 1.65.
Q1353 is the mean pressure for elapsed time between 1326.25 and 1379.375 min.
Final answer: 1.66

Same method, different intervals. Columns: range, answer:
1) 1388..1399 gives 1.31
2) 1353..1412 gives 1.58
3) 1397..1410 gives 1.6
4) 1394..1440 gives 1.74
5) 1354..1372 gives 1.68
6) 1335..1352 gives 1.61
